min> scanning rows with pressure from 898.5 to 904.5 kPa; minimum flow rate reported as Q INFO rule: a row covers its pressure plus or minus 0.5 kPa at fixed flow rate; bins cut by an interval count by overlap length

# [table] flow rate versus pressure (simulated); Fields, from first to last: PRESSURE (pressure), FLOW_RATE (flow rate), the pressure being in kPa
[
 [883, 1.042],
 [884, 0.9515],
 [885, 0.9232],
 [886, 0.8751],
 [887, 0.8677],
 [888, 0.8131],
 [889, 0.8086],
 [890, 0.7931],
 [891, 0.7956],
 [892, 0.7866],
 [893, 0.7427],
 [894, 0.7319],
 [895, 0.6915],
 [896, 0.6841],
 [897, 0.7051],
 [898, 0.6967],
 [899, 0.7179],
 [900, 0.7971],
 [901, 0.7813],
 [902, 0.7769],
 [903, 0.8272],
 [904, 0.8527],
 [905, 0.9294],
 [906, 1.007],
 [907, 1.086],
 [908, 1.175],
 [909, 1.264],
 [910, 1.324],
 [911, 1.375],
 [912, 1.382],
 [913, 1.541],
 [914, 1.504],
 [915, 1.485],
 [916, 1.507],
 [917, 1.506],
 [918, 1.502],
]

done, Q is 0.7179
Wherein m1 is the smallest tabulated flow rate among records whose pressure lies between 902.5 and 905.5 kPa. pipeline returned 0.8272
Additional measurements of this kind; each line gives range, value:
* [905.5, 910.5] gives 1.007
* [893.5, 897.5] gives 0.6841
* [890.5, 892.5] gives 0.7866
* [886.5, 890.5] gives 0.7931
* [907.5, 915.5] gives 1.175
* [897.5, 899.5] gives 0.6967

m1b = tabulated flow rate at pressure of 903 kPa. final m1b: 0.8272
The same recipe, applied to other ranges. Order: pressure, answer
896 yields 0.6841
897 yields 0.7051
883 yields 1.042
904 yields 0.8527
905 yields 0.9294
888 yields 0.8131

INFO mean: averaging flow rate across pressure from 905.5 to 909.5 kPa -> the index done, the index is 1.13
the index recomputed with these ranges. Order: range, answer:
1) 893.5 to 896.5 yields 0.703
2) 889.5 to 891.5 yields 0.794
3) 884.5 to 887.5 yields 0.889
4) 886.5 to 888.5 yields 0.84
